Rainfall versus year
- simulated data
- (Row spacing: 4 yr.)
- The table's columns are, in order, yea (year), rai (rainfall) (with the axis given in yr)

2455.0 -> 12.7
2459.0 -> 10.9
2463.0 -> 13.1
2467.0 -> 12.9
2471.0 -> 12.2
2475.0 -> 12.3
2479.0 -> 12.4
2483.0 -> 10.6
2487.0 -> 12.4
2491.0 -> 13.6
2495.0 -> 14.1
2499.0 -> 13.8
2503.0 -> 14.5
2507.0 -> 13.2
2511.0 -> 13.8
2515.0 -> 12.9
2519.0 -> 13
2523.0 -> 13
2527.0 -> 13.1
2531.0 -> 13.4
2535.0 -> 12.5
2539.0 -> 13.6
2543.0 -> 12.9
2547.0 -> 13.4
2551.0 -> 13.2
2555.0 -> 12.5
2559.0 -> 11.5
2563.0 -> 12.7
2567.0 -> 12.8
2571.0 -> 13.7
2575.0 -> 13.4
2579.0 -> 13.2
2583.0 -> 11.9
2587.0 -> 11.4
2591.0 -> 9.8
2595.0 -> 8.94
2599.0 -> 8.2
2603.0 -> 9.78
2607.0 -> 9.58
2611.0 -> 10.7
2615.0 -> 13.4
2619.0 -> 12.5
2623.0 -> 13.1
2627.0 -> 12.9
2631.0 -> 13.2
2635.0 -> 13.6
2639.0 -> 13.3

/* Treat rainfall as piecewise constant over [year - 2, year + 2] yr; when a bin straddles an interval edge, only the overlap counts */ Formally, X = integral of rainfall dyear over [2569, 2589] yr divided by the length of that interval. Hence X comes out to 12.7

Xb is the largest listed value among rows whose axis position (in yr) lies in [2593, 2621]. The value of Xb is 13.4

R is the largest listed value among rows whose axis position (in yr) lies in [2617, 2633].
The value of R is 13.2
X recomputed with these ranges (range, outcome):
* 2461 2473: 12.7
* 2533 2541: 13.1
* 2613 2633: 13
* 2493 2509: 13.9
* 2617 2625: 12.8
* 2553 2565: 12.2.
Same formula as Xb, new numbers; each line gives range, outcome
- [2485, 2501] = 14.1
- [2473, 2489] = 12.4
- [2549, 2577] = 13.7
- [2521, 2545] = 13.6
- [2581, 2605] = 11.9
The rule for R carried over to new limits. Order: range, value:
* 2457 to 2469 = 13.1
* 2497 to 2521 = 14.5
